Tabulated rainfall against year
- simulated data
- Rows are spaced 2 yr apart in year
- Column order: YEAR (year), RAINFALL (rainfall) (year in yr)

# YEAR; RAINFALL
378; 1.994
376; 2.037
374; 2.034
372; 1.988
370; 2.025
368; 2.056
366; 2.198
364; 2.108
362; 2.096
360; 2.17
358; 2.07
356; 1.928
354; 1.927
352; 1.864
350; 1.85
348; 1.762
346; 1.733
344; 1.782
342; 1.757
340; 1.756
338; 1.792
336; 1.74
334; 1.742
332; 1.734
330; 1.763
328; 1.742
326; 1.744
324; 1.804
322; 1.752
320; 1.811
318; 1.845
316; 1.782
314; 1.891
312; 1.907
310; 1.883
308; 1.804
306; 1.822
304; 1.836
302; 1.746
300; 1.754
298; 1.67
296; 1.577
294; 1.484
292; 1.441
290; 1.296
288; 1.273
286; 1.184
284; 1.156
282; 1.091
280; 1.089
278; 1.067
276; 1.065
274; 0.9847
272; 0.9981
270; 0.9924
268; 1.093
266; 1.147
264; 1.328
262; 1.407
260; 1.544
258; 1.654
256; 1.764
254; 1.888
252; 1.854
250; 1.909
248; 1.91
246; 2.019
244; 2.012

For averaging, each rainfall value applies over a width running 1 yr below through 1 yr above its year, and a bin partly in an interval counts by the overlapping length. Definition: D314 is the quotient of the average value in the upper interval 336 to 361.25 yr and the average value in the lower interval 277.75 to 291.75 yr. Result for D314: 1.6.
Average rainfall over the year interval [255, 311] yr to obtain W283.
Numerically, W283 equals 1.4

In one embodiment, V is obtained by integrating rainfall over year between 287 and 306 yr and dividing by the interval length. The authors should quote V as 1.58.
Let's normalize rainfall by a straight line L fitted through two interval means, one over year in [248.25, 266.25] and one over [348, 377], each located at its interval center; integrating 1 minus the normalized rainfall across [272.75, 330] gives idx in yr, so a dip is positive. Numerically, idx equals 8.0 yr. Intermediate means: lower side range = 1.64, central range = 1.55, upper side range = 2.02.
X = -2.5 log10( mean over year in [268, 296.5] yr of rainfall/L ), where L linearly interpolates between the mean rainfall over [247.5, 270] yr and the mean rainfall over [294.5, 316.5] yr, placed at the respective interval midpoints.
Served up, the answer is 0.38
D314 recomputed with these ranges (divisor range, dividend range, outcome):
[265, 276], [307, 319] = 1.77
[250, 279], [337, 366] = 1.40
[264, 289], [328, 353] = 1.60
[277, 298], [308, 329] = 1.41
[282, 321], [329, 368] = 1.16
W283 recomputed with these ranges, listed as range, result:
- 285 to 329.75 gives 1.69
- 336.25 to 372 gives 1.93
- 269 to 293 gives 1.14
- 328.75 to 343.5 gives 1.76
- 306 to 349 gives 1.79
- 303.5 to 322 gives 1.84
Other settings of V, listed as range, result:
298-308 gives 1.78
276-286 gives 1.11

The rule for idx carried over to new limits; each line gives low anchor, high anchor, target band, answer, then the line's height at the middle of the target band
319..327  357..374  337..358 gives 1.4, 1.96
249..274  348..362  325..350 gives 1.4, 1.87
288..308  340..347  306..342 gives -2.1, 1.7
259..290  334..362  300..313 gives -3.2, 1.47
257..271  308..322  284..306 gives 1.6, 1.63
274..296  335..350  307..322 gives -3.4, 1.5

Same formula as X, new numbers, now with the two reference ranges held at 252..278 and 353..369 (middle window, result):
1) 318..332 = 0.01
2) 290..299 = 0.03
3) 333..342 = 0.08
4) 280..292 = 0.23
